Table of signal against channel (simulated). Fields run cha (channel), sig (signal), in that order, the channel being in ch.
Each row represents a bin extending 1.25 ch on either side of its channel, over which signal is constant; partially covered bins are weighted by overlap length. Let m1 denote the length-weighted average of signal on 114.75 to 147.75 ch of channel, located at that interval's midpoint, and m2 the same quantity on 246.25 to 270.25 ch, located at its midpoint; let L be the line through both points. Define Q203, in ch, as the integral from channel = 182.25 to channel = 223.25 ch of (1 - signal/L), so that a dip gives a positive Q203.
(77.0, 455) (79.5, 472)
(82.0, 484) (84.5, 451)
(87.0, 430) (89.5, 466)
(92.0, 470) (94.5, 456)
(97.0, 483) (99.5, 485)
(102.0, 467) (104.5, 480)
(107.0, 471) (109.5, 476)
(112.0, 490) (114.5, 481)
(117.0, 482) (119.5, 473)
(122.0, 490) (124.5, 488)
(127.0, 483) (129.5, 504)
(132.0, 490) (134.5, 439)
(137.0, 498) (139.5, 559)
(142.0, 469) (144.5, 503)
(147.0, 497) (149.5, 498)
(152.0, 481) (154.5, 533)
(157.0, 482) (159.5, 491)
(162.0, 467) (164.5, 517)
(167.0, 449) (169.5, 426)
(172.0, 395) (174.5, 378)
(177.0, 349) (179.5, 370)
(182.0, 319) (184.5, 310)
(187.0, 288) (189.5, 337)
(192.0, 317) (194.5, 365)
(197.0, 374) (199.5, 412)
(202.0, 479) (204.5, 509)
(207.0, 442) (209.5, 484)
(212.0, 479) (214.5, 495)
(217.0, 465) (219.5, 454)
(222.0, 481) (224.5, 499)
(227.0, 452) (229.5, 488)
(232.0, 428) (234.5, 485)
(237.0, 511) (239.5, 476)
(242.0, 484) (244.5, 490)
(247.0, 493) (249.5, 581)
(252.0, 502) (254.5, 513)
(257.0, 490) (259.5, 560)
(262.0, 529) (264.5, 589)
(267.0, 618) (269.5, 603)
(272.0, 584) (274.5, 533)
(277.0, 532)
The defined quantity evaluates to 8.4 ch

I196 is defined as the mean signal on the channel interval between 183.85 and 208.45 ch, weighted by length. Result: 386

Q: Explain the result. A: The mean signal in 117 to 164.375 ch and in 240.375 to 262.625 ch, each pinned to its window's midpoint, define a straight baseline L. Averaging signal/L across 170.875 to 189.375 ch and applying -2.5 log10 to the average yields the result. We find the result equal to 0.41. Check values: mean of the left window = 492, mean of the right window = 515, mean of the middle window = 343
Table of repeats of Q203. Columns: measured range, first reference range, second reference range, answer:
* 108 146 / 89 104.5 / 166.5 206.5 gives -4.1 ch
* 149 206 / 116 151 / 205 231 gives 8.1 ch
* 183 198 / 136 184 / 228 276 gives 4.6 ch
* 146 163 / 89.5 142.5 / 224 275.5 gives 0.0 ch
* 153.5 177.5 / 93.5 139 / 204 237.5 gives 1.4 ch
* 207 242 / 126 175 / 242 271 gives 3.1 ch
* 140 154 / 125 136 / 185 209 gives -1.1 ch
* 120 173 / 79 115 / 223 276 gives 0.2 ch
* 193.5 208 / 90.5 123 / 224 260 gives 1.7 ch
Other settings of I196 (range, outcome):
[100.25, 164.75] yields 488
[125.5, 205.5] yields 437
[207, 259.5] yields 488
